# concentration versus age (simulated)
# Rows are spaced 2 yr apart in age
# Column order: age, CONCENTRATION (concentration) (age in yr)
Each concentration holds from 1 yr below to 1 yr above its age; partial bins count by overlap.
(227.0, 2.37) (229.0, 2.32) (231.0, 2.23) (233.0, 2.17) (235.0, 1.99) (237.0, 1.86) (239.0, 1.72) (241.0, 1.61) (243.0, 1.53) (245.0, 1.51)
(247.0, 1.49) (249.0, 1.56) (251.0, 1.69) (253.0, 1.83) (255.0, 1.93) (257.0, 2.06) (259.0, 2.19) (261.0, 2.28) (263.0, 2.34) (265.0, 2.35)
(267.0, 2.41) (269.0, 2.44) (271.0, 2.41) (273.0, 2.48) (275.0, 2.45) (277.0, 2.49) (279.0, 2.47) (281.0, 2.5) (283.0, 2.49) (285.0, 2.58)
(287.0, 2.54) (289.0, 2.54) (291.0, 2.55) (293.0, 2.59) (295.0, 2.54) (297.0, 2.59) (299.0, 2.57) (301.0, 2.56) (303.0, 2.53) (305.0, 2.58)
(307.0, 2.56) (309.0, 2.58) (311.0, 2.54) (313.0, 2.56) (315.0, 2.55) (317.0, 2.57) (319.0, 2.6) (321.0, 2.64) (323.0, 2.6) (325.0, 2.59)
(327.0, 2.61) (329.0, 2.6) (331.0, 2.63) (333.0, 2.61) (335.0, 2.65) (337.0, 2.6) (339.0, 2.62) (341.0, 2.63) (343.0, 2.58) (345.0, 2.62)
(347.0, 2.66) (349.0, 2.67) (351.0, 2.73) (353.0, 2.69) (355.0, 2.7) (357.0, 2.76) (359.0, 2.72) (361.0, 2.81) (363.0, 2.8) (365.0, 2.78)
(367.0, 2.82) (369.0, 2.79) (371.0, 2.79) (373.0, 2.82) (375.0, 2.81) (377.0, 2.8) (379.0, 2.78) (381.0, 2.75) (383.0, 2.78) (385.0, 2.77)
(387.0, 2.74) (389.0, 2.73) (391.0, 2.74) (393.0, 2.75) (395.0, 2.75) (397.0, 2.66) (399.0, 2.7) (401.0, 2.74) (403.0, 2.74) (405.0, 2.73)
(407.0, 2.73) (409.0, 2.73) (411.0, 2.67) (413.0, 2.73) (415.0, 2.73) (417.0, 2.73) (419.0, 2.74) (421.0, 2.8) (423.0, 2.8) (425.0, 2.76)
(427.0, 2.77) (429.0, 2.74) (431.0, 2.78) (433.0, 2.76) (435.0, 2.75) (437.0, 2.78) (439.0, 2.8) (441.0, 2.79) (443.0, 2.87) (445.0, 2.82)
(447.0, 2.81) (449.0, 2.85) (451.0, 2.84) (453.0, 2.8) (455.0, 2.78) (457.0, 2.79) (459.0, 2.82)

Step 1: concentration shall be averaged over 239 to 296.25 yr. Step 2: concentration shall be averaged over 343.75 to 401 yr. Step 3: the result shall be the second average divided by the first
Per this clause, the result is 1.2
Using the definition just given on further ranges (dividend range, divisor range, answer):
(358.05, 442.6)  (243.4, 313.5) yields 1.19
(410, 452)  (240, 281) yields 1.33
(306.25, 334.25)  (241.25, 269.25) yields 1.33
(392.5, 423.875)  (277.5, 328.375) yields 1.07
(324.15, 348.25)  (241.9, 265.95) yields 1.38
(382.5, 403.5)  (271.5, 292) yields 1.09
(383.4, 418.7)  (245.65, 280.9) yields 1.26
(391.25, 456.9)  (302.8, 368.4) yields 1.05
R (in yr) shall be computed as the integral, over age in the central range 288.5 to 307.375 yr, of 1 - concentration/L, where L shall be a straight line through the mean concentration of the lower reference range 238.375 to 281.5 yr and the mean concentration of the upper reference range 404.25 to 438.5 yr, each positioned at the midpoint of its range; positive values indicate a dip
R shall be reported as -2.8 yr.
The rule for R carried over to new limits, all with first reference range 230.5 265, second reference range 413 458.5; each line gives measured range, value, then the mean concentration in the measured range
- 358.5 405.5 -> -4.40 yr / 2.76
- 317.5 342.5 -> -3.64 yr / 2.61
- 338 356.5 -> -2.30 yr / 2.66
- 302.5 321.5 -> -3.24 yr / 2.57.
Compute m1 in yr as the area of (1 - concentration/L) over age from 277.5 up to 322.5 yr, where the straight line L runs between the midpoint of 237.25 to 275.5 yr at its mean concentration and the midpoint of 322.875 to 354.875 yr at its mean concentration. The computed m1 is -4.3 yr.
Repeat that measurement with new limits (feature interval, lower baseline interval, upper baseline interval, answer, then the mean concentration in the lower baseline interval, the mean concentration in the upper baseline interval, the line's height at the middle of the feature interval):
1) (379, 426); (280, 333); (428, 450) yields -0.1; 2.57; 2.8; 2.73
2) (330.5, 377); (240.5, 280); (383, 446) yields -4.1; 2.08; 2.75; 2.49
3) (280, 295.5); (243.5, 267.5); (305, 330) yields -1.8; 1.95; 2.58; 2.28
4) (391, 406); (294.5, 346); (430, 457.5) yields 0.0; 2.59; 2.8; 2.72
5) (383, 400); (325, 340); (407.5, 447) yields -0.1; 2.62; 2.77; 2.71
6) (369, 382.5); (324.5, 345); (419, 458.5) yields -0.5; 2.61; 2.79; 2.68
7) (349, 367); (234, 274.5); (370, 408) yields -1.2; 1.99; 2.75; 2.58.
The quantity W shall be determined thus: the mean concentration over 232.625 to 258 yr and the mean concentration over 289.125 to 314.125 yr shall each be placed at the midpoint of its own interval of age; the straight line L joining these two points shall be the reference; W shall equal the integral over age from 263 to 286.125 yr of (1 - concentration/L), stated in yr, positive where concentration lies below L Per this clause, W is -3.0 yr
